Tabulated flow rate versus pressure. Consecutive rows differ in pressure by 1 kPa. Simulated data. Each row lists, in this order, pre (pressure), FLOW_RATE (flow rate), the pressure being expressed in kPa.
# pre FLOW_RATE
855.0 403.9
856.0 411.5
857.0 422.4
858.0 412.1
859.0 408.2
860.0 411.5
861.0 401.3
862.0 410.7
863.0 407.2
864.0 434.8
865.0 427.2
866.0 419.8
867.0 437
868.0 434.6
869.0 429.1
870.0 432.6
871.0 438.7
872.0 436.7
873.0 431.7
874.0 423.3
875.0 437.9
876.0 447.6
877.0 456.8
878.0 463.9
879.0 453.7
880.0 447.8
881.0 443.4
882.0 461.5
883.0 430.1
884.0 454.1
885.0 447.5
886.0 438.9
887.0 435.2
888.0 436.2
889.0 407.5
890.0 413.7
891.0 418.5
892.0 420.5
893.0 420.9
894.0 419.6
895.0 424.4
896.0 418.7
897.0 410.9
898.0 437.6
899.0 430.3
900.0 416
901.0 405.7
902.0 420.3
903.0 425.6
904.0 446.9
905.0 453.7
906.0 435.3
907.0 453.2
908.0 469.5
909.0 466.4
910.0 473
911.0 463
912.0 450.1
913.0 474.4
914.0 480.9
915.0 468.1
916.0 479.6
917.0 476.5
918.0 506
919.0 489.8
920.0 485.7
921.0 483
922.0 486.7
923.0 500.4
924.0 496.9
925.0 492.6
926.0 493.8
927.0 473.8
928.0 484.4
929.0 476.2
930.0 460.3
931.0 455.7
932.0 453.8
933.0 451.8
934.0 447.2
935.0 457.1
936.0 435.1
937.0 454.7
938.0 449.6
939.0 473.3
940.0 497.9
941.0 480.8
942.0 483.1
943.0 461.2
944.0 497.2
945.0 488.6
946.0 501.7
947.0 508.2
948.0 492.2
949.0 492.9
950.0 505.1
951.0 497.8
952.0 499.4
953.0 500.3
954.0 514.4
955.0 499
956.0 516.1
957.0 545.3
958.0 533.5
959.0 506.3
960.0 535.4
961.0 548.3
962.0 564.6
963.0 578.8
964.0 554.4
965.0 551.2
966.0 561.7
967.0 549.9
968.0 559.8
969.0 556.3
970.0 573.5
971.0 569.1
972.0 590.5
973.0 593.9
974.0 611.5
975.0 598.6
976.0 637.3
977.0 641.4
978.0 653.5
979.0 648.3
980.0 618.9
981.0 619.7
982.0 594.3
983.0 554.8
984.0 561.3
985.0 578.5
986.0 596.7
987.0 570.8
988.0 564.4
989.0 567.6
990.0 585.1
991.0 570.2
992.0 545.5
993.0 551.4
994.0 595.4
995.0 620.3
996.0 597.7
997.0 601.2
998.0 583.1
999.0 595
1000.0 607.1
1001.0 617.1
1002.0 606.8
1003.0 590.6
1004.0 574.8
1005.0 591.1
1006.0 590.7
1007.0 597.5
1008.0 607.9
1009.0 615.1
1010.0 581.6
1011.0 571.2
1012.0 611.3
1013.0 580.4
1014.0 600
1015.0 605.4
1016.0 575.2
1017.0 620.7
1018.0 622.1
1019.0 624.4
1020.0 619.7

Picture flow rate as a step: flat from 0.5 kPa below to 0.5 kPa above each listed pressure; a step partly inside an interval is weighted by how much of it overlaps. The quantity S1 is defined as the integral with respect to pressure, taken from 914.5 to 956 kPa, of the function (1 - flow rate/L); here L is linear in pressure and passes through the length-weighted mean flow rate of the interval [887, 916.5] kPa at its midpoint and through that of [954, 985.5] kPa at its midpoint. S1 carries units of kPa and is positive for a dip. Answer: 1.84 kPa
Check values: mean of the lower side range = 439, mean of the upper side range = 573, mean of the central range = 482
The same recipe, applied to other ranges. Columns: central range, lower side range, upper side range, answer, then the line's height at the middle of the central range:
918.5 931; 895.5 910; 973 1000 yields -0.2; 478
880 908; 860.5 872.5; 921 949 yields 0.9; 446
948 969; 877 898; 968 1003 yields 0.7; 549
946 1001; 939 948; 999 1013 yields -2.6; 541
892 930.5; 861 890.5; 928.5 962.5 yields 0.4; 463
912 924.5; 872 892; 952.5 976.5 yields 0.2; 490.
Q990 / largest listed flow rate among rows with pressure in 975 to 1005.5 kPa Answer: 653.5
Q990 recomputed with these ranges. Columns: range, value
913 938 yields 506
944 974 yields 611.5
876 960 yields 545.3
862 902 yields 463.9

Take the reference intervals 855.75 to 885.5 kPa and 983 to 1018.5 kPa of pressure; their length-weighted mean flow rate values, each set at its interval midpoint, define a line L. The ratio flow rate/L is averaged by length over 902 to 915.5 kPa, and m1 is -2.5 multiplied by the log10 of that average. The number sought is 0.05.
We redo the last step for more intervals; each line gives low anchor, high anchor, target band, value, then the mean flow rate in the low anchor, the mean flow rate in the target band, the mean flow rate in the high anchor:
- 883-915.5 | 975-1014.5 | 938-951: 0.051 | 439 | 489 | 595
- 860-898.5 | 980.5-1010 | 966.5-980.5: -0.078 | 432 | 600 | 588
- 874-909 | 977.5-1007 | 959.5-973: -0.021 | 436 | 562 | 592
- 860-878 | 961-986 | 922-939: 0.119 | 430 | 468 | 588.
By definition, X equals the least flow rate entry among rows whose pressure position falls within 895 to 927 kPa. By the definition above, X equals 405.7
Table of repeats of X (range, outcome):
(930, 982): 435.1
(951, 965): 497.8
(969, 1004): 545.5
